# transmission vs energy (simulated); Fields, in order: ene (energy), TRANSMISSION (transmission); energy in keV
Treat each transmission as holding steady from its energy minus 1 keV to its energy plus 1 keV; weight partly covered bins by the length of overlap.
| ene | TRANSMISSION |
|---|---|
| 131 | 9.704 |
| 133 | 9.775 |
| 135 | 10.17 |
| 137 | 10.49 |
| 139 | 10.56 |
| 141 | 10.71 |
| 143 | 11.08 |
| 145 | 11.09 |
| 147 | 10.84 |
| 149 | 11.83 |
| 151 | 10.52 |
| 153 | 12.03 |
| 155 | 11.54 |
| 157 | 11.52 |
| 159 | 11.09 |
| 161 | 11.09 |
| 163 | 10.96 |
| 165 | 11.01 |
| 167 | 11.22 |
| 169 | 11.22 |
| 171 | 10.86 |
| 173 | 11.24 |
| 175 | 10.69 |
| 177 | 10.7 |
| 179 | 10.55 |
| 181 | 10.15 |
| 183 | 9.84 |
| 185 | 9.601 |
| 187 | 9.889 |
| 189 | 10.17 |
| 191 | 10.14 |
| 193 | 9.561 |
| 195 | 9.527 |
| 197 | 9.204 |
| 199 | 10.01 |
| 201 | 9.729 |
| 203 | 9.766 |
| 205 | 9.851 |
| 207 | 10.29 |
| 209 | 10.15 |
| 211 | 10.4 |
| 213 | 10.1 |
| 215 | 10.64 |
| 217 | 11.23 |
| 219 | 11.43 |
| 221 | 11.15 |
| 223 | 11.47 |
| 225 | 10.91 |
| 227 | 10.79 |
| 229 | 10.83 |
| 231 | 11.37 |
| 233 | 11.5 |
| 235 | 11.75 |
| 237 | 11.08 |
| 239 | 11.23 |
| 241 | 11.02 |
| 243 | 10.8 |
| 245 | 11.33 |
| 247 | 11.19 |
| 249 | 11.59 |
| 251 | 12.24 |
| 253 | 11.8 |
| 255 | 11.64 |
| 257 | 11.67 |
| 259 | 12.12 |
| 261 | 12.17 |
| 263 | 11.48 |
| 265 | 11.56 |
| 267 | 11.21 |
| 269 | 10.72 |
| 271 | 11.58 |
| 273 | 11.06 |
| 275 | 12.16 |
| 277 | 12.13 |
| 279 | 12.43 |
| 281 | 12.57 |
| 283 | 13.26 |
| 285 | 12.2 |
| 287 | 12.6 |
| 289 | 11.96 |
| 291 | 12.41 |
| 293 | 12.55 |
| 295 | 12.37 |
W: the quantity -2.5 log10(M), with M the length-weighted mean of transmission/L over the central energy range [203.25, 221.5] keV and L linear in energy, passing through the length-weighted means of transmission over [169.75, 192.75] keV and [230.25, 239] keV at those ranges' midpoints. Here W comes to 0.04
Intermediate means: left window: 10.3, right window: 11.4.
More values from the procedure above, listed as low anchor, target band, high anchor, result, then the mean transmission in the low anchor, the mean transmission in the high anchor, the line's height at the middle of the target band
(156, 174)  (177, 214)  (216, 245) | 0.123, 11.1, 11.2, 11.2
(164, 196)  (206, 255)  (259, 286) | 0.011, 10.4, 11.9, 11.2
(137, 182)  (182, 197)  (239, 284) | 0.149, 11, 11.7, 11.2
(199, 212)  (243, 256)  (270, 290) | -0.025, 10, 12.2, 11.3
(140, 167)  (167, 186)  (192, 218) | 0.010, 11.2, 10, 10.7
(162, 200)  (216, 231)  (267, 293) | -0.005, 10.3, 12.1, 11.1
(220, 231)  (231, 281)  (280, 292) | 0.019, 11.1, 12.5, 11.8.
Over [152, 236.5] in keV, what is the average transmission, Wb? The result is 10.6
